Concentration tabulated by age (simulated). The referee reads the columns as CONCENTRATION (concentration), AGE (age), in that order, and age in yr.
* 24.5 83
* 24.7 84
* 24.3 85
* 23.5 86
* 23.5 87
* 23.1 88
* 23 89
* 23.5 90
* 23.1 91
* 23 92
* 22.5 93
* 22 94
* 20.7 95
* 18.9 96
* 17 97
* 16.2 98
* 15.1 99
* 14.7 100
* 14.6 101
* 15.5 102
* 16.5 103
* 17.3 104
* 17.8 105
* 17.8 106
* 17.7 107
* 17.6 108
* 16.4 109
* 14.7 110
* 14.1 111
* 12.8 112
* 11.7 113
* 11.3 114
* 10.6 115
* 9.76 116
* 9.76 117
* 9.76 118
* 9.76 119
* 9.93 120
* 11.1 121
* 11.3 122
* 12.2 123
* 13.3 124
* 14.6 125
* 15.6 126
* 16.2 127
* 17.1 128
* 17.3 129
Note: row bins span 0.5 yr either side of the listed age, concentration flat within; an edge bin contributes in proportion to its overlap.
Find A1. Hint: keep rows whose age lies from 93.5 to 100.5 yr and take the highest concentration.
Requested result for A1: 22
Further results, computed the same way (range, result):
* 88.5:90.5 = 23.5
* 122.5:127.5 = 16.2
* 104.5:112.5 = 17.8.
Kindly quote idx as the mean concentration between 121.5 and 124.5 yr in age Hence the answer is 12.3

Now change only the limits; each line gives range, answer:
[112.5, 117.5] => 10.6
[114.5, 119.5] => 9.93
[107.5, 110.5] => 16.2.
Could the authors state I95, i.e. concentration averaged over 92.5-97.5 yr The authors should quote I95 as 20.2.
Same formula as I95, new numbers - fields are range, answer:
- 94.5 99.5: 17.6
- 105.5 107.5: 17.8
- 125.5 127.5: 15.9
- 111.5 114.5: 11.9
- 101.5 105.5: 16.8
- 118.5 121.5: 10.3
